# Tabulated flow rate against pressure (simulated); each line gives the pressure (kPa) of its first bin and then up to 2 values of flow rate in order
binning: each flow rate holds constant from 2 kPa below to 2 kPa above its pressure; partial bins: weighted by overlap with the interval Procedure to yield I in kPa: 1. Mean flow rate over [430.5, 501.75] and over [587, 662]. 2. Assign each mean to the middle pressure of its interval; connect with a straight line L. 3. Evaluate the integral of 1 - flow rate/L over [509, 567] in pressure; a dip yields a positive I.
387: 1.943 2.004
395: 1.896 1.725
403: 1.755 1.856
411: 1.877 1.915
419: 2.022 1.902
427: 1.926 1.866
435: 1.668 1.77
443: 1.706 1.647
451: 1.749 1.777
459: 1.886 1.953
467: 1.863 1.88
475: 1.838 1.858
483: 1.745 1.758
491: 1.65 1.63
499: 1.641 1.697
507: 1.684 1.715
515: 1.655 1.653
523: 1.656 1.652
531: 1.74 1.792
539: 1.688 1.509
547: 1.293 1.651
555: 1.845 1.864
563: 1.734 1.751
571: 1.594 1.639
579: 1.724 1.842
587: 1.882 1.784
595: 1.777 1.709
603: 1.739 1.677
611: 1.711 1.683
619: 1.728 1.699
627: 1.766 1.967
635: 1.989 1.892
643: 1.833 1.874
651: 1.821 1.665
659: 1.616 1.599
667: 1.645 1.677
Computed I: 3.07 kPa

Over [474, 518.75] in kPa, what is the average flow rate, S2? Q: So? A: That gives 1.71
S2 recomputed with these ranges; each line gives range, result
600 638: 1.77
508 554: 1.64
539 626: 1.71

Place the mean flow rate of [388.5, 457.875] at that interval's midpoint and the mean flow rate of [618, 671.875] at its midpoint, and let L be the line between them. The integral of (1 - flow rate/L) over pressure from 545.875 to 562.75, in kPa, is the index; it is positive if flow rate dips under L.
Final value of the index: 1.0 kPa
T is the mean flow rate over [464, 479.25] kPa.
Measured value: 1.87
